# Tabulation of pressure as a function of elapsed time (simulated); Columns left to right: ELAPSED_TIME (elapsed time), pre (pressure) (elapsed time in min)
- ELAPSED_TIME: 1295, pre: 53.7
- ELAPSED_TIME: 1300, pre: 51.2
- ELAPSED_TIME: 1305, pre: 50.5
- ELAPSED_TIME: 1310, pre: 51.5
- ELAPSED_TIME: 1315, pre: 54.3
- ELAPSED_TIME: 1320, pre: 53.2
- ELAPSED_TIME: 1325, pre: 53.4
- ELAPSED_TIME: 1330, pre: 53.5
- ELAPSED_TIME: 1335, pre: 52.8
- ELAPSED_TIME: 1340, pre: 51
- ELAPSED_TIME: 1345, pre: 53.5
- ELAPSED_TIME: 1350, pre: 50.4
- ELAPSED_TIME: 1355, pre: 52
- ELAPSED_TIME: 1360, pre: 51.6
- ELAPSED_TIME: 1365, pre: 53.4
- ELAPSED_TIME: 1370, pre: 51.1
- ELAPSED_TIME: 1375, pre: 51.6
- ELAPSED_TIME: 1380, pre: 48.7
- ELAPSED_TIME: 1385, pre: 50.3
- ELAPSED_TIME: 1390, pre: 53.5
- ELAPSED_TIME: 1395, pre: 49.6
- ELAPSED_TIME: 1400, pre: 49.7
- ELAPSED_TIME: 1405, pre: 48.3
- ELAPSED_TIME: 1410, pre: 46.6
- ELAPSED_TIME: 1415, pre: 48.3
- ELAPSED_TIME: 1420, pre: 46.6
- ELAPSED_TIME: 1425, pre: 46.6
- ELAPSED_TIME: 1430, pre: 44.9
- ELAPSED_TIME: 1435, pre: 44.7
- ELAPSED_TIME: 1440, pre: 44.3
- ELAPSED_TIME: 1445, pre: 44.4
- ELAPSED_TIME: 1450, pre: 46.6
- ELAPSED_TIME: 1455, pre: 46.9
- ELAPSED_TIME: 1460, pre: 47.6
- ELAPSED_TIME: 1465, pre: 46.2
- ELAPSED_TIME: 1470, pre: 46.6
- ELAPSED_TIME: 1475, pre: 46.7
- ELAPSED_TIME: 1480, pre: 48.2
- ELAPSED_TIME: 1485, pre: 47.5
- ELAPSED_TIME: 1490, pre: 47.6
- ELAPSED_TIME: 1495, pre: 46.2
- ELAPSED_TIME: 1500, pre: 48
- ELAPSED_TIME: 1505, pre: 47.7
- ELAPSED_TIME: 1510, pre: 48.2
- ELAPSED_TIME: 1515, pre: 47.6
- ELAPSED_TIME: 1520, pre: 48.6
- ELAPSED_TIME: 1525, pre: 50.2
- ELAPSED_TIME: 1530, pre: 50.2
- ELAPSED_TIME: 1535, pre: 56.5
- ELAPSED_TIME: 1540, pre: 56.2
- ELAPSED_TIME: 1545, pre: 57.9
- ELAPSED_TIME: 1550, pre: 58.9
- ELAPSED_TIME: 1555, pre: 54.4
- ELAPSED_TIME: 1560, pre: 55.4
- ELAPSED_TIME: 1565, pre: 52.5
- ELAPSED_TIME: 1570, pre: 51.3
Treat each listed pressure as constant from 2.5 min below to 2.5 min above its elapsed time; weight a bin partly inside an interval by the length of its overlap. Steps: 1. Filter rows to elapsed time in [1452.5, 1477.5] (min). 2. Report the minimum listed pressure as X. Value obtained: 46.2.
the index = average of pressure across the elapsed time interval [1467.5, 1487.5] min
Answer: 47.2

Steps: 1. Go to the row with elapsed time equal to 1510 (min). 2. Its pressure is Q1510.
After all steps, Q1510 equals 48.2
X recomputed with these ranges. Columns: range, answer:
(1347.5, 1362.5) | 50.4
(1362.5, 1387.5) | 48.7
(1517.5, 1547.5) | 48.6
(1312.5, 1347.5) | 51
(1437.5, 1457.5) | 44.3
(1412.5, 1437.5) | 44.7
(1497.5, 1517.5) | 47.6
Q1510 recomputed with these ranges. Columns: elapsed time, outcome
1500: 48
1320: 53.2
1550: 58.9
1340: 51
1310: 51.5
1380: 48.7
